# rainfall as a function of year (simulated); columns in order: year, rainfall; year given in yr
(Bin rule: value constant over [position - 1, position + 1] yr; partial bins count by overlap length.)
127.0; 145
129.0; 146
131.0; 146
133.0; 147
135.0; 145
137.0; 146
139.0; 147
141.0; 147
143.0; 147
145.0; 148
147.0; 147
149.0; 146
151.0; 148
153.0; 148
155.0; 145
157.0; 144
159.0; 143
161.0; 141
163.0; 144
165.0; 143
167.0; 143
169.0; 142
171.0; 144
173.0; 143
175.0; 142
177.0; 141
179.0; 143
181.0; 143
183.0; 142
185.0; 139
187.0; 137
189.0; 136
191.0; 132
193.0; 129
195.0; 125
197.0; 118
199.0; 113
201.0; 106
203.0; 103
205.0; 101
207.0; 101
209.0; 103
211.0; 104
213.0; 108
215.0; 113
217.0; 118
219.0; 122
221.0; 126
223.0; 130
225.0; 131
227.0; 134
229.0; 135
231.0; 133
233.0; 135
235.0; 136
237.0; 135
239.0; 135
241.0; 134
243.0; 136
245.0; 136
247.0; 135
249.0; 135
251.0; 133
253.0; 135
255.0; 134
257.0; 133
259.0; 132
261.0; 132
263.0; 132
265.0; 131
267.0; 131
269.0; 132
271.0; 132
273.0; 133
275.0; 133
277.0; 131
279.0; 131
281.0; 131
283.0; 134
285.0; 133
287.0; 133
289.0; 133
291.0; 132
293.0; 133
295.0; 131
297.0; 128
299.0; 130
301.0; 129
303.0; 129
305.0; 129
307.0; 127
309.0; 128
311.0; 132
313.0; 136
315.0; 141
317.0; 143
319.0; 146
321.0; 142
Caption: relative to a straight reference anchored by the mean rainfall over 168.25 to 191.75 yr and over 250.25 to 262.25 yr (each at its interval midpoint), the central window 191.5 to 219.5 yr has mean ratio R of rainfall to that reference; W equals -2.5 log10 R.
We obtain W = 0.228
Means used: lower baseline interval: 140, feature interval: 112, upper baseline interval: 133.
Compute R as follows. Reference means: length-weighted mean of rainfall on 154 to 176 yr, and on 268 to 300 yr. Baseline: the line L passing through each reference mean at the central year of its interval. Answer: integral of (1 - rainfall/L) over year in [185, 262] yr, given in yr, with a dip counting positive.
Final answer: 6.5 yr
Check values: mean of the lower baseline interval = 143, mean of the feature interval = 126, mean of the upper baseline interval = 132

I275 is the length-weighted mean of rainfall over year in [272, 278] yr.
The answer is 132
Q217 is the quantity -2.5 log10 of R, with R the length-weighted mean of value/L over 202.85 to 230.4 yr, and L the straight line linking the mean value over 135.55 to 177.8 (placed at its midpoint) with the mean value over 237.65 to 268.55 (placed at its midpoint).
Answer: 0.177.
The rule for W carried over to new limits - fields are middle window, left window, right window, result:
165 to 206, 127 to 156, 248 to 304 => 0.08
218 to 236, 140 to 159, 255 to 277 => 0.05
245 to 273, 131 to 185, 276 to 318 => 0.02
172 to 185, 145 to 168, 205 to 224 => -0.07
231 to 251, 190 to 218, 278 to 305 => -0.12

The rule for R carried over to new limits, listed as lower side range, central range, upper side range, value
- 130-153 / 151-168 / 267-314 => 0.09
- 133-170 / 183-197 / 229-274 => 0.82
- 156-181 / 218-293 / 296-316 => 1.41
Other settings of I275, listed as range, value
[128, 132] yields 146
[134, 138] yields 146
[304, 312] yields 129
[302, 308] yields 128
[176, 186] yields 142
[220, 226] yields 129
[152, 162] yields 144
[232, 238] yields 135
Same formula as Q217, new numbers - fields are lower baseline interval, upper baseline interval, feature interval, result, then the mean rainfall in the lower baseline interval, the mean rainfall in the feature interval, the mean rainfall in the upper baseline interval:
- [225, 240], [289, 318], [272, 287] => 0.00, 134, 132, 132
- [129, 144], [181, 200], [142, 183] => -0.04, 146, 144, 131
